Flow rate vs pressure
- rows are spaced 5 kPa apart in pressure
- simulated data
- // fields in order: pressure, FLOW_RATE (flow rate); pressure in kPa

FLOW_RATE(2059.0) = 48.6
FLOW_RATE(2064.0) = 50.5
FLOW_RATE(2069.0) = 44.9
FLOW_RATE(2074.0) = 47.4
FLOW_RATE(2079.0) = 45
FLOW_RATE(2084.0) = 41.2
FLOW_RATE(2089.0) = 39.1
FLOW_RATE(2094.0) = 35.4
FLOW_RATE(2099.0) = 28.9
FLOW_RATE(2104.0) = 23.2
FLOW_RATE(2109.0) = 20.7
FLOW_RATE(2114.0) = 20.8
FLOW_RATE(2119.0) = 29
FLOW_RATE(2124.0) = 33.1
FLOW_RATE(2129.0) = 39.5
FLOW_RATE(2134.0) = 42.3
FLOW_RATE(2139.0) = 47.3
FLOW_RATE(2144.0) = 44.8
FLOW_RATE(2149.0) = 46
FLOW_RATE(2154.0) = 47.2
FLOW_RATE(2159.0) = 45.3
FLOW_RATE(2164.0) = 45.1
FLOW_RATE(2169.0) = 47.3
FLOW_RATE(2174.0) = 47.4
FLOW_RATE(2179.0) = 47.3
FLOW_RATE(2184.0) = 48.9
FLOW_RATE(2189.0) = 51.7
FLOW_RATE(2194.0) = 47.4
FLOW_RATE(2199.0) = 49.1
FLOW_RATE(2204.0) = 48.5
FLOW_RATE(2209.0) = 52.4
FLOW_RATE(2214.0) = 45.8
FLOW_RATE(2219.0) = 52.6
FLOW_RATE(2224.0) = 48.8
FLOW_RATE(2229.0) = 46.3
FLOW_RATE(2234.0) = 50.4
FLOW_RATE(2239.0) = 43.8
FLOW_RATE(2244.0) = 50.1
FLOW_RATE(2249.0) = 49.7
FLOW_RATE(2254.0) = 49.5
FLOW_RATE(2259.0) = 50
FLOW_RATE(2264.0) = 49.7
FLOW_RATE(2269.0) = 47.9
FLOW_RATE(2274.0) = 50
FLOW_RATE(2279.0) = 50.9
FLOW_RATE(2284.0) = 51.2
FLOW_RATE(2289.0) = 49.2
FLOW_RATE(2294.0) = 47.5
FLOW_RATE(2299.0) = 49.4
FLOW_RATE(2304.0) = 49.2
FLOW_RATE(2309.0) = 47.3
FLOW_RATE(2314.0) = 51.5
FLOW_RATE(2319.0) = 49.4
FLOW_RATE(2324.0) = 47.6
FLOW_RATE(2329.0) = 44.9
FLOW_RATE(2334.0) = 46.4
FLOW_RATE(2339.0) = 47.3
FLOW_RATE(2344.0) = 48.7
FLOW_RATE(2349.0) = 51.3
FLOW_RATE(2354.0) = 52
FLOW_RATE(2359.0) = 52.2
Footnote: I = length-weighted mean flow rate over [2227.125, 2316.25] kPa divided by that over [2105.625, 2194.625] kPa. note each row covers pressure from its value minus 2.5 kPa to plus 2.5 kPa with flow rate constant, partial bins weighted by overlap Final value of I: 1.19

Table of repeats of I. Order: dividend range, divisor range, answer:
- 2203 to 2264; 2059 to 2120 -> 1.35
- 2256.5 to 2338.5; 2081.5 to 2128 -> 1.60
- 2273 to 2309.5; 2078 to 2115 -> 1.56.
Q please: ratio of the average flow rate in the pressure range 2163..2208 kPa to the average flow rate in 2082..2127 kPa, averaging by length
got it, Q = 1.60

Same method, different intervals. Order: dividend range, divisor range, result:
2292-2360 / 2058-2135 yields 1.34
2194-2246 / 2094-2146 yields 1.48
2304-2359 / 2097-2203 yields 1.20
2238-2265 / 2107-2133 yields 1.66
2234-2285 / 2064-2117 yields 1.39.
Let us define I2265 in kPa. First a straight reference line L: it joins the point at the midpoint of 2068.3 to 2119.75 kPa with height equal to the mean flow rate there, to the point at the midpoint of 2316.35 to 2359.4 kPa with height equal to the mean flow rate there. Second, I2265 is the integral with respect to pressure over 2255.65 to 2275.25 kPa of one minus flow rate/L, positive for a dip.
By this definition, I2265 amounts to -2.2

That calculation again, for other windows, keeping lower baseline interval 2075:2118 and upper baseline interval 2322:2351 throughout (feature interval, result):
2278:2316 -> -3.7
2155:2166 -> -2.8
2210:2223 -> -3.1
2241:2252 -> -2.0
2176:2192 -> -4.8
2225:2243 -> -2.7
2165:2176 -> -3.0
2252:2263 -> -1.9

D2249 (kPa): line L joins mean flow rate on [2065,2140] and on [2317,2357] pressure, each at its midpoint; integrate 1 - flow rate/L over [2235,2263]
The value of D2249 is -3.2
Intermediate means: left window 35.9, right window 48.5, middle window 48.8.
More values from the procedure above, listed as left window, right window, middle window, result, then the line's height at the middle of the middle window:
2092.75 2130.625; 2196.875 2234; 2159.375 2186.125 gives -4.3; 40.6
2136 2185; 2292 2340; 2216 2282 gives -2.5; 47.4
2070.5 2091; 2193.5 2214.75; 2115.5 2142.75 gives 4.6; 45.6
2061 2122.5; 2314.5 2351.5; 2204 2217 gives -2.3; 41.8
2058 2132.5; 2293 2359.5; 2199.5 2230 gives -4.6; 42.8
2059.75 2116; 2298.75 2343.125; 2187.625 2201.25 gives -2.4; 41.9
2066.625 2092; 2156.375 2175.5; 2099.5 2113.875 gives 7.0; 44.3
